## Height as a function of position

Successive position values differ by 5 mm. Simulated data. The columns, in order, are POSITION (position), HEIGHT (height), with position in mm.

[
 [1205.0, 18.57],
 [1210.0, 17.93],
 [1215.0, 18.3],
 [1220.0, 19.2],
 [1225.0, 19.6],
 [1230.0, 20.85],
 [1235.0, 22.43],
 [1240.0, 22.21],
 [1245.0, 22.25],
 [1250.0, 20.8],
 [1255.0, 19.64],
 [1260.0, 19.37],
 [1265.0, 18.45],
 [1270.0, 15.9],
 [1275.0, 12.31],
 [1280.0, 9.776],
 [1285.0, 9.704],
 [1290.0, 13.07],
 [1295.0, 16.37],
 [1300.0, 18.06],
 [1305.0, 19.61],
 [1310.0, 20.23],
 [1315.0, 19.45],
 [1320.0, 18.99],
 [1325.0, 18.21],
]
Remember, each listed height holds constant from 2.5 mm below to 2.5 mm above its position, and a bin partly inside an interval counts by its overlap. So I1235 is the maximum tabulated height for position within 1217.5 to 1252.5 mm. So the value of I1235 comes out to 22.43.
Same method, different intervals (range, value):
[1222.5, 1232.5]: 20.85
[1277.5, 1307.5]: 19.61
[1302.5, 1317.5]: 20.23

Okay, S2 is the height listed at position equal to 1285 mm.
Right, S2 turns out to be 9.704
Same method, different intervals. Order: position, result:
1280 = 9.776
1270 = 15.9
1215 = 18.3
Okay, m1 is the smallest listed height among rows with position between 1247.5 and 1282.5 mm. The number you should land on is 9.776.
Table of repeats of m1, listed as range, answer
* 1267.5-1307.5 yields 9.704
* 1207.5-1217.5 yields 17.93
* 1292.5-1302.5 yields 16.37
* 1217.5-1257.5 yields 19.2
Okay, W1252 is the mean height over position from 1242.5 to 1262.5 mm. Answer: 20.5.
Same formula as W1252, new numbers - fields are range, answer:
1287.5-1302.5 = 15.8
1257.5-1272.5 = 17.9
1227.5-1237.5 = 21.6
